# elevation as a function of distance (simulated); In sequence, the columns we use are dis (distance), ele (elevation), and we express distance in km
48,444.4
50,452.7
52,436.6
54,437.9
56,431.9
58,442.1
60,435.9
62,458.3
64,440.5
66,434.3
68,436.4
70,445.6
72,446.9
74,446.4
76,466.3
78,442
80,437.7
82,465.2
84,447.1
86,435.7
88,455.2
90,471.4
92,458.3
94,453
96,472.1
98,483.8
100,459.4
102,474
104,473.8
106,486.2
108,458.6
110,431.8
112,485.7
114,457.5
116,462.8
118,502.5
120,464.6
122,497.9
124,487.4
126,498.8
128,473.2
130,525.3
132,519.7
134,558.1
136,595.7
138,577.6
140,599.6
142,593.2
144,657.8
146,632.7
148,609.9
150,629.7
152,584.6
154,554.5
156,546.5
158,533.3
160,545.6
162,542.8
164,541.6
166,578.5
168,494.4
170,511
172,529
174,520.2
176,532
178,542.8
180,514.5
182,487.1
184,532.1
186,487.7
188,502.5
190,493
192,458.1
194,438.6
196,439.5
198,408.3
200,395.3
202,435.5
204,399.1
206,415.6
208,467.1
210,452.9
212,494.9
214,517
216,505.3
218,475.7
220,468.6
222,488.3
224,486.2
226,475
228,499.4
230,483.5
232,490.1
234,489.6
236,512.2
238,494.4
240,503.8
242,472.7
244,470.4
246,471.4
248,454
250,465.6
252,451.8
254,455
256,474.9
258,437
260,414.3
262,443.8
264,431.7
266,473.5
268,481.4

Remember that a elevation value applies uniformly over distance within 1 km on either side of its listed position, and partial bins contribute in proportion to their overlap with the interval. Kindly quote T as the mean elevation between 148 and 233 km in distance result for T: 499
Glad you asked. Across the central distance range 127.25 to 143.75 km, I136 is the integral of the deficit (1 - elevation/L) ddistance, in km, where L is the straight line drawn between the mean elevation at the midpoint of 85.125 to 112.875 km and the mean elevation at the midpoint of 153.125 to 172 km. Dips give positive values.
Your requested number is -1.76 km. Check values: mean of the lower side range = 464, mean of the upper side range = 538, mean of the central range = 561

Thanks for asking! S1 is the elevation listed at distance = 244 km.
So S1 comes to 470.4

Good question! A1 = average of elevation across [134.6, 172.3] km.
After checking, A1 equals 572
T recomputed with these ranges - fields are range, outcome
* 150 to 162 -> 558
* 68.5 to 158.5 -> 503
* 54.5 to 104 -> 452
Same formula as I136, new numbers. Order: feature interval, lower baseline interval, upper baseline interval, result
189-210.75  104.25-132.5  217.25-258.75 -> 1.9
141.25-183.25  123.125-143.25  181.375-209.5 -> -4.4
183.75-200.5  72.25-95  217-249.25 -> 0.5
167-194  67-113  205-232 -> -1.8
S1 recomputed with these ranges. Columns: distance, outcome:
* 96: 472.1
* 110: 431.8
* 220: 468.6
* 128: 473.2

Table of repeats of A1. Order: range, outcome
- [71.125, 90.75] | 451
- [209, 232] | 486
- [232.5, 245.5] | 490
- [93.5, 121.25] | 470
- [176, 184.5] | 520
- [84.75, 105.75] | 464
